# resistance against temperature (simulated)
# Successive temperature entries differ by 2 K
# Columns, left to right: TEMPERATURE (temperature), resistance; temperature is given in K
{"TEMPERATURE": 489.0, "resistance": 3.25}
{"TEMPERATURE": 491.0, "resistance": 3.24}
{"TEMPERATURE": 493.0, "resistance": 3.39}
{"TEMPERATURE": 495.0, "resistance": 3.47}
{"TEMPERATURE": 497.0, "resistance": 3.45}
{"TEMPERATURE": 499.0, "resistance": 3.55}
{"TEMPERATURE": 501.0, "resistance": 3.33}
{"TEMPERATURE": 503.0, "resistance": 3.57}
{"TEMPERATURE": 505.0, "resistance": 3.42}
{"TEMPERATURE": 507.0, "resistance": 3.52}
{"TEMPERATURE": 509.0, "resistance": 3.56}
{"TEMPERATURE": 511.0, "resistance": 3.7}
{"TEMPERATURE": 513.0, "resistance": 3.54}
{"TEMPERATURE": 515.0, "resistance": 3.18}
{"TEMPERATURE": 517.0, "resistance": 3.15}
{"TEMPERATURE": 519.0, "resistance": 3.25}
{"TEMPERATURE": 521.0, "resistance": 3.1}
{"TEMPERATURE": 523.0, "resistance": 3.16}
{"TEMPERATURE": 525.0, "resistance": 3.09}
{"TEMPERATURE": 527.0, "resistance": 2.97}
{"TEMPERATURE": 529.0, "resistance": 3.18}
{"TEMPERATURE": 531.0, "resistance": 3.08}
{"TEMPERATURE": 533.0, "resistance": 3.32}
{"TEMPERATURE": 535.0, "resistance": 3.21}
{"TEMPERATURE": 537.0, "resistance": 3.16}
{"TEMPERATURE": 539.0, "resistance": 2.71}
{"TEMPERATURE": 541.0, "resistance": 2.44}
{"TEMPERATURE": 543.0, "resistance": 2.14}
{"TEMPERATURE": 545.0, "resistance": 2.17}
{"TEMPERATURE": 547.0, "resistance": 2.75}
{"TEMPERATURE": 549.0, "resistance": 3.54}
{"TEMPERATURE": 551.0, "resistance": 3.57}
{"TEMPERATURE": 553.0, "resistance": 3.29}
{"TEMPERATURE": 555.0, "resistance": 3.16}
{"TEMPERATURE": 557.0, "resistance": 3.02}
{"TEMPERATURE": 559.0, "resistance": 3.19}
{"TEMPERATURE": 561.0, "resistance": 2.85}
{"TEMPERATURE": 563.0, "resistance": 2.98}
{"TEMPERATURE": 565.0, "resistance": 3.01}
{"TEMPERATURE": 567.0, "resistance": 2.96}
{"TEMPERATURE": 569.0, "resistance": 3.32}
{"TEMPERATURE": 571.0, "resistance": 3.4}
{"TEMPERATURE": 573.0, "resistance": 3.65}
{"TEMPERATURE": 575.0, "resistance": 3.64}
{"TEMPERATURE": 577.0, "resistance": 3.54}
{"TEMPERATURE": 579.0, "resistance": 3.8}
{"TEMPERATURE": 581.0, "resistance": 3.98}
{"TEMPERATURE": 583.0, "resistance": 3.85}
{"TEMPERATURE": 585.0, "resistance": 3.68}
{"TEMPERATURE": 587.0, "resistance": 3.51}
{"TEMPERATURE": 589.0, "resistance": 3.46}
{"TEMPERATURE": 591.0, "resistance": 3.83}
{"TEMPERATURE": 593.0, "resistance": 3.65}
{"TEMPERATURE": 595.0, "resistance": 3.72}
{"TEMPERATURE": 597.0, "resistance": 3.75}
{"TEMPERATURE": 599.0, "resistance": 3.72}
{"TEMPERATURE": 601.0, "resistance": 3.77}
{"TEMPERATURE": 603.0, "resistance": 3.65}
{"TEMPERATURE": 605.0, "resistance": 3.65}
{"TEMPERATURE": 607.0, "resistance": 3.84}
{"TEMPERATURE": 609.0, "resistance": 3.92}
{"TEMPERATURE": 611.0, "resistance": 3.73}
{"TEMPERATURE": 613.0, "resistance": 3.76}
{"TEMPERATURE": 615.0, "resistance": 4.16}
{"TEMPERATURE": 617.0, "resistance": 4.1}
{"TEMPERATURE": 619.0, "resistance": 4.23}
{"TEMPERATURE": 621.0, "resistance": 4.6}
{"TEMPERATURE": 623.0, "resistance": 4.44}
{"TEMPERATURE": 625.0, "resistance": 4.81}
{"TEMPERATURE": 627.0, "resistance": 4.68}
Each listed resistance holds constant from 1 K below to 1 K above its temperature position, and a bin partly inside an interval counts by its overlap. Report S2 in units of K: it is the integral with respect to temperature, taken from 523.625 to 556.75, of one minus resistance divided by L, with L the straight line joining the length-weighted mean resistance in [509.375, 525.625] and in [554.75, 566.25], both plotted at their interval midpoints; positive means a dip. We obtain 1.7 K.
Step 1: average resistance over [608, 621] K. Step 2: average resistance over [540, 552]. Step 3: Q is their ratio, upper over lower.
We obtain 1.5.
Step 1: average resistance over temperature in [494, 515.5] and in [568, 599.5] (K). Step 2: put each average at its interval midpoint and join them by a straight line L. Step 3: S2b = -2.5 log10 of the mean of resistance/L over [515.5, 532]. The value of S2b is 0.132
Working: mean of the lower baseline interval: 3.49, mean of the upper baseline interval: 3.66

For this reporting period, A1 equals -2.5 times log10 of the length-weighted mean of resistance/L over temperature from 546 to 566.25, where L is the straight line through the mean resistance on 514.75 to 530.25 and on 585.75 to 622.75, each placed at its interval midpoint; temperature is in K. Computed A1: 0.10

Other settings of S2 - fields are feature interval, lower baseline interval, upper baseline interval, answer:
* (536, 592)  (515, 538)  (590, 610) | 3.7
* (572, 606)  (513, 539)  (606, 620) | 0.4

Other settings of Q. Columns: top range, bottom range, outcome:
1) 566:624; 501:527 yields 1.13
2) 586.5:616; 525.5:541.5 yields 1.24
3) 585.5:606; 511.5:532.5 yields 1.15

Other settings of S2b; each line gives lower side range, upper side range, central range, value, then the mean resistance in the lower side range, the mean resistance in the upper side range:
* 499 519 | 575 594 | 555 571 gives 0.178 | 3.44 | 3.7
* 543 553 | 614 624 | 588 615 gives 0.064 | 2.95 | 4.31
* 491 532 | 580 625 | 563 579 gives 0.102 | 3.33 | 3.88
